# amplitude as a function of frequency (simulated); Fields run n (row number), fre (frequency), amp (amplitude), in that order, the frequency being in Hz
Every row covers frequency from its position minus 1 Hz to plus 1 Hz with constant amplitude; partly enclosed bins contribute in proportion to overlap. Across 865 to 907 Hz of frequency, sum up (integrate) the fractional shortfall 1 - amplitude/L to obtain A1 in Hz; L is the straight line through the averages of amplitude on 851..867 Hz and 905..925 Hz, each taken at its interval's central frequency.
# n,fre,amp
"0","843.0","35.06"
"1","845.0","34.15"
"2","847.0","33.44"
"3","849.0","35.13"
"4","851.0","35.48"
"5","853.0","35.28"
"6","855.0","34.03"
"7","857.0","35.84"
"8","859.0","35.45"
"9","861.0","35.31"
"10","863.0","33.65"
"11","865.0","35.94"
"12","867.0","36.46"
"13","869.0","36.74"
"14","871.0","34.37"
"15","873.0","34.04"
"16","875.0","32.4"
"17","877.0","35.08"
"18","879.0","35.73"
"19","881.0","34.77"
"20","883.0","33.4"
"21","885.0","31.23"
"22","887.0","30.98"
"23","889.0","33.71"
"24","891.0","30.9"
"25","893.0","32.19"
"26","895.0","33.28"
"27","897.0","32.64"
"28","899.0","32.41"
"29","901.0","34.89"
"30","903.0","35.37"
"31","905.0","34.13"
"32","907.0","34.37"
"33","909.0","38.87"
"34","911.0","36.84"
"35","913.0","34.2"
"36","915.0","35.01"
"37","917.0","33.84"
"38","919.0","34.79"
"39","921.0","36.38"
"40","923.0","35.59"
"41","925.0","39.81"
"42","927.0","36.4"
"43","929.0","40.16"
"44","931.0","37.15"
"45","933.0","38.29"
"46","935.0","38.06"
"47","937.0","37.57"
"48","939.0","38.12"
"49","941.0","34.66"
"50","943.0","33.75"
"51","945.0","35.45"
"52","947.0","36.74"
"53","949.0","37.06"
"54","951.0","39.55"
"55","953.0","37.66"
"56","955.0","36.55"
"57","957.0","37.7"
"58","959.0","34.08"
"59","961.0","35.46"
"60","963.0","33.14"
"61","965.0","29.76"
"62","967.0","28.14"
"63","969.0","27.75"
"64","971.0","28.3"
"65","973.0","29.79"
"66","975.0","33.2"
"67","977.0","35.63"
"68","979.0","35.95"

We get 1.9 Hz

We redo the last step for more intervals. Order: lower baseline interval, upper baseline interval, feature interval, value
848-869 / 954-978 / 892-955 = -4.5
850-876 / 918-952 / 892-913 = 1.0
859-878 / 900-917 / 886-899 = 1.1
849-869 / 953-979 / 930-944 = -1.4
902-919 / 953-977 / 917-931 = -0.9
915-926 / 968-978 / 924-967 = -3.5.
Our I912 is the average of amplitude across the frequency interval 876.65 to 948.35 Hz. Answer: 35.2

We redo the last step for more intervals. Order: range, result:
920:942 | 37.5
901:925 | 35.6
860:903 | 33.9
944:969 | 34.8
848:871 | 35.3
